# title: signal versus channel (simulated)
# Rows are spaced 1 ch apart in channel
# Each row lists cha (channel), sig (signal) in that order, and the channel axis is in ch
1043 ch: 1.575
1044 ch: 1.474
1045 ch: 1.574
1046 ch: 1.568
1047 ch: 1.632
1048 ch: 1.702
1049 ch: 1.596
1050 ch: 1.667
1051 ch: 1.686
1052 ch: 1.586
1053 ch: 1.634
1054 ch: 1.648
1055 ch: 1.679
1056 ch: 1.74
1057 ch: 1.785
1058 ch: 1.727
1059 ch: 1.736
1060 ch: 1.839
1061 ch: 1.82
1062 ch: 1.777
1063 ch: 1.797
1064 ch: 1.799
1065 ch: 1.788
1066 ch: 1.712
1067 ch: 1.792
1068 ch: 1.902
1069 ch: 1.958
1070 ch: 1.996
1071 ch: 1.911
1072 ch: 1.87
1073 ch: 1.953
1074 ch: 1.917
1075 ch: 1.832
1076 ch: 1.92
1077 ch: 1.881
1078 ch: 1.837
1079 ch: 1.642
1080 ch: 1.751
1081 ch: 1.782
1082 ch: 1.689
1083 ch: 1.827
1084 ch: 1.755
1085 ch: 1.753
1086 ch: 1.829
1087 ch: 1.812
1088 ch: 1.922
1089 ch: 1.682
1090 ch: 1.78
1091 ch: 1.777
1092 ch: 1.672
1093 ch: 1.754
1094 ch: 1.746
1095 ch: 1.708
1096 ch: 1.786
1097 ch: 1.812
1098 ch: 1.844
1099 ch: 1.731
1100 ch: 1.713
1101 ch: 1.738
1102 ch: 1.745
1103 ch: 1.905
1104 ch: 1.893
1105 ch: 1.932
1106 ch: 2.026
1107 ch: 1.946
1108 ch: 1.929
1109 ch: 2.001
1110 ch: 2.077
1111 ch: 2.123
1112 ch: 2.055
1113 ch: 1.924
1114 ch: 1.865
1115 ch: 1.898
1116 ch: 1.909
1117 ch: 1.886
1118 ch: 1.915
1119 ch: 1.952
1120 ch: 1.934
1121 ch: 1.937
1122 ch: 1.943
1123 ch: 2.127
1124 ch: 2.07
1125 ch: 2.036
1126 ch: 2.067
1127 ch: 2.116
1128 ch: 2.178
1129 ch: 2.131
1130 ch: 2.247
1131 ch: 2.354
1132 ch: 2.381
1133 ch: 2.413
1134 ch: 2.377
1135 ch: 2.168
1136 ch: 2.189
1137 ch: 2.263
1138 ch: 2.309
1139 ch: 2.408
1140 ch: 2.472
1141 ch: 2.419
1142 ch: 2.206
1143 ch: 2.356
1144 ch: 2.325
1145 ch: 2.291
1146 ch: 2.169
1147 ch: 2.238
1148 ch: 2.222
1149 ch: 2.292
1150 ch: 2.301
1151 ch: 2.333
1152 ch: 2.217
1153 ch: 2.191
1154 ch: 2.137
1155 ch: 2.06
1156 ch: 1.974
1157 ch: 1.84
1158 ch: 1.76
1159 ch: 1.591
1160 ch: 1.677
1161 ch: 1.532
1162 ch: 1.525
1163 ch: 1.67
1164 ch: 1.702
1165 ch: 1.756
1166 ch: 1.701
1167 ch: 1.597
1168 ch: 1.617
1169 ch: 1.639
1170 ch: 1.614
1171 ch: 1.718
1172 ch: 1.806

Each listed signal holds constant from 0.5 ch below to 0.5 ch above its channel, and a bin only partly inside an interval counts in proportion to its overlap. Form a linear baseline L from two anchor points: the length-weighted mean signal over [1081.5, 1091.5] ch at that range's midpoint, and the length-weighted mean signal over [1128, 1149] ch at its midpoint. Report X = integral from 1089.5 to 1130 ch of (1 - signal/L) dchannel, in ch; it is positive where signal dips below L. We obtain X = 1.9 ch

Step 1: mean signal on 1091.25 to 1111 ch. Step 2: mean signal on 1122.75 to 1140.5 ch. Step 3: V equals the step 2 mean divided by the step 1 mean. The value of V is 1.2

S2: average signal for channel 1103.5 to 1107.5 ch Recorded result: 1.95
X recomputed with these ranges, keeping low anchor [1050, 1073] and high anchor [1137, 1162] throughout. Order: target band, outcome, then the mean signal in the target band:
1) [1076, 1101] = 1.53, 1.77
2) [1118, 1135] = -0.80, 2.14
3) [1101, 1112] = 0.04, 1.95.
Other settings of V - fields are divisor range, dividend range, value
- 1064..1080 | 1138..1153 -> 1.24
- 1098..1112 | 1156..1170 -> 0.88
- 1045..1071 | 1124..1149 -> 1.30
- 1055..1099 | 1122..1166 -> 1.17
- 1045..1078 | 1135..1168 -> 1.15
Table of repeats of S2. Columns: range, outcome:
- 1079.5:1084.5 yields 1.76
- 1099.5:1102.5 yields 1.73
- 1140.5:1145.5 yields 2.32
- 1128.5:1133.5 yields 2.31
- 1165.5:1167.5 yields 1.65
